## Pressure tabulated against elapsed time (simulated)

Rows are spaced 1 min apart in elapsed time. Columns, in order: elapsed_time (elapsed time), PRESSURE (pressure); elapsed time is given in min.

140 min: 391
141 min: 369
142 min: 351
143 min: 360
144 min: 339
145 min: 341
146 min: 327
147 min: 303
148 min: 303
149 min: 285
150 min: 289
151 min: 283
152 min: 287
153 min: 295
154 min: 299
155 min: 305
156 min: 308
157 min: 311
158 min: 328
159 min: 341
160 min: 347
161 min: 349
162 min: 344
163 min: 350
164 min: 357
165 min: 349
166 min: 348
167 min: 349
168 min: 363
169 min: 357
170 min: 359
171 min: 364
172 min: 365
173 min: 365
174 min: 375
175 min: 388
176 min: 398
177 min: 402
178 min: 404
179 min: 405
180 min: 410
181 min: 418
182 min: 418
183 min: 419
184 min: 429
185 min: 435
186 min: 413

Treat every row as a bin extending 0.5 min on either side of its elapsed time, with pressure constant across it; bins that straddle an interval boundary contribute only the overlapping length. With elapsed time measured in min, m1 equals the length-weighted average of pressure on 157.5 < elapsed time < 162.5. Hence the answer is 342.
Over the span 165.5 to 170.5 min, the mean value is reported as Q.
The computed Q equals 355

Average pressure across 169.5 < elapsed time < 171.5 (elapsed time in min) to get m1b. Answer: 362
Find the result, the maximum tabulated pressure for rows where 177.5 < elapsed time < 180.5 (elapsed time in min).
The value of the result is 410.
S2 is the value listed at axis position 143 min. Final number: 360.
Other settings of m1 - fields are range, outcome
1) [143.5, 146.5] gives 336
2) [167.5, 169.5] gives 360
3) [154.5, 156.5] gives 306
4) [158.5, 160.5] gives 344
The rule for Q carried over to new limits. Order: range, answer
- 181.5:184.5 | 422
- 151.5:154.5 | 294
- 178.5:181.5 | 411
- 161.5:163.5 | 347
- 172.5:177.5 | 386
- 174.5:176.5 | 393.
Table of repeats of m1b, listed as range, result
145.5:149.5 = 304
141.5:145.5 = 348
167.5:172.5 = 362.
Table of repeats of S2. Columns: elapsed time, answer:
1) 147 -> 303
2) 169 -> 357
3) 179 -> 405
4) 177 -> 402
